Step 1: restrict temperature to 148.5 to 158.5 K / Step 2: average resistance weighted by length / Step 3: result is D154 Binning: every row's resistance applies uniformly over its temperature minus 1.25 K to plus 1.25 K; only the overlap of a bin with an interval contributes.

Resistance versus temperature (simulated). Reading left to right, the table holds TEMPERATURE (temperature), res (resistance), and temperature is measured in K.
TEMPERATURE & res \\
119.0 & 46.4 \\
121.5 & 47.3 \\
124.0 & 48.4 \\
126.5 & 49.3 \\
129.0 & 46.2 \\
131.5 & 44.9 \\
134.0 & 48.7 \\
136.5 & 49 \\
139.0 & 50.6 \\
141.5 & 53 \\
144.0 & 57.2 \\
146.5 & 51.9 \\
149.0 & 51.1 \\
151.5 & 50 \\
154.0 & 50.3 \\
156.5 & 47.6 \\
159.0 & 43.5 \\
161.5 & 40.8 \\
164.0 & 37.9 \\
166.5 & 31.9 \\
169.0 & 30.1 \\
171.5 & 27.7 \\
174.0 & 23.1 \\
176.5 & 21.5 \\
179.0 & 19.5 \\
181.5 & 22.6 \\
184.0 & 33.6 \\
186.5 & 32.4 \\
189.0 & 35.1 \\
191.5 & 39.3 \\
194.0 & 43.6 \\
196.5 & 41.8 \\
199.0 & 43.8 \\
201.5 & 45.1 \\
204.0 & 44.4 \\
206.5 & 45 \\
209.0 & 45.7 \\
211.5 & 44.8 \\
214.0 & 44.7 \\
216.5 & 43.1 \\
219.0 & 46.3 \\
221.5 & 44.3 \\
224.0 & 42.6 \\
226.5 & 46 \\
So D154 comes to 49.2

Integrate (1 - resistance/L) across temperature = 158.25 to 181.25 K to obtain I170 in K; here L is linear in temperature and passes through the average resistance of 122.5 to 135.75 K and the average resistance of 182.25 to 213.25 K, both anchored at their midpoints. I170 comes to 7.2 K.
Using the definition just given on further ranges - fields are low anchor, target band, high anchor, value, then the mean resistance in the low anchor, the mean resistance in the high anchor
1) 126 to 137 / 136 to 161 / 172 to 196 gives -5.0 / 47.4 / 30.4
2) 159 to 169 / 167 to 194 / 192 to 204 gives 7.3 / 36.9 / 43.4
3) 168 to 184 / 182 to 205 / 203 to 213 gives -2.2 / 24.7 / 45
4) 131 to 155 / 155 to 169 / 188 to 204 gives 2.4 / 50.9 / 41.8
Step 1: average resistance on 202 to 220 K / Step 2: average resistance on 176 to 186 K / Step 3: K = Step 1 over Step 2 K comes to 1.8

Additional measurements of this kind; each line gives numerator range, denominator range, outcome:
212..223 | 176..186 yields 1.77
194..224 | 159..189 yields 1.48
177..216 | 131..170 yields 0.83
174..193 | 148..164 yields 0.62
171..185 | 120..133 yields 0.52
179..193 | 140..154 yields 0.60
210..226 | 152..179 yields 1.26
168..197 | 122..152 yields 0.61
